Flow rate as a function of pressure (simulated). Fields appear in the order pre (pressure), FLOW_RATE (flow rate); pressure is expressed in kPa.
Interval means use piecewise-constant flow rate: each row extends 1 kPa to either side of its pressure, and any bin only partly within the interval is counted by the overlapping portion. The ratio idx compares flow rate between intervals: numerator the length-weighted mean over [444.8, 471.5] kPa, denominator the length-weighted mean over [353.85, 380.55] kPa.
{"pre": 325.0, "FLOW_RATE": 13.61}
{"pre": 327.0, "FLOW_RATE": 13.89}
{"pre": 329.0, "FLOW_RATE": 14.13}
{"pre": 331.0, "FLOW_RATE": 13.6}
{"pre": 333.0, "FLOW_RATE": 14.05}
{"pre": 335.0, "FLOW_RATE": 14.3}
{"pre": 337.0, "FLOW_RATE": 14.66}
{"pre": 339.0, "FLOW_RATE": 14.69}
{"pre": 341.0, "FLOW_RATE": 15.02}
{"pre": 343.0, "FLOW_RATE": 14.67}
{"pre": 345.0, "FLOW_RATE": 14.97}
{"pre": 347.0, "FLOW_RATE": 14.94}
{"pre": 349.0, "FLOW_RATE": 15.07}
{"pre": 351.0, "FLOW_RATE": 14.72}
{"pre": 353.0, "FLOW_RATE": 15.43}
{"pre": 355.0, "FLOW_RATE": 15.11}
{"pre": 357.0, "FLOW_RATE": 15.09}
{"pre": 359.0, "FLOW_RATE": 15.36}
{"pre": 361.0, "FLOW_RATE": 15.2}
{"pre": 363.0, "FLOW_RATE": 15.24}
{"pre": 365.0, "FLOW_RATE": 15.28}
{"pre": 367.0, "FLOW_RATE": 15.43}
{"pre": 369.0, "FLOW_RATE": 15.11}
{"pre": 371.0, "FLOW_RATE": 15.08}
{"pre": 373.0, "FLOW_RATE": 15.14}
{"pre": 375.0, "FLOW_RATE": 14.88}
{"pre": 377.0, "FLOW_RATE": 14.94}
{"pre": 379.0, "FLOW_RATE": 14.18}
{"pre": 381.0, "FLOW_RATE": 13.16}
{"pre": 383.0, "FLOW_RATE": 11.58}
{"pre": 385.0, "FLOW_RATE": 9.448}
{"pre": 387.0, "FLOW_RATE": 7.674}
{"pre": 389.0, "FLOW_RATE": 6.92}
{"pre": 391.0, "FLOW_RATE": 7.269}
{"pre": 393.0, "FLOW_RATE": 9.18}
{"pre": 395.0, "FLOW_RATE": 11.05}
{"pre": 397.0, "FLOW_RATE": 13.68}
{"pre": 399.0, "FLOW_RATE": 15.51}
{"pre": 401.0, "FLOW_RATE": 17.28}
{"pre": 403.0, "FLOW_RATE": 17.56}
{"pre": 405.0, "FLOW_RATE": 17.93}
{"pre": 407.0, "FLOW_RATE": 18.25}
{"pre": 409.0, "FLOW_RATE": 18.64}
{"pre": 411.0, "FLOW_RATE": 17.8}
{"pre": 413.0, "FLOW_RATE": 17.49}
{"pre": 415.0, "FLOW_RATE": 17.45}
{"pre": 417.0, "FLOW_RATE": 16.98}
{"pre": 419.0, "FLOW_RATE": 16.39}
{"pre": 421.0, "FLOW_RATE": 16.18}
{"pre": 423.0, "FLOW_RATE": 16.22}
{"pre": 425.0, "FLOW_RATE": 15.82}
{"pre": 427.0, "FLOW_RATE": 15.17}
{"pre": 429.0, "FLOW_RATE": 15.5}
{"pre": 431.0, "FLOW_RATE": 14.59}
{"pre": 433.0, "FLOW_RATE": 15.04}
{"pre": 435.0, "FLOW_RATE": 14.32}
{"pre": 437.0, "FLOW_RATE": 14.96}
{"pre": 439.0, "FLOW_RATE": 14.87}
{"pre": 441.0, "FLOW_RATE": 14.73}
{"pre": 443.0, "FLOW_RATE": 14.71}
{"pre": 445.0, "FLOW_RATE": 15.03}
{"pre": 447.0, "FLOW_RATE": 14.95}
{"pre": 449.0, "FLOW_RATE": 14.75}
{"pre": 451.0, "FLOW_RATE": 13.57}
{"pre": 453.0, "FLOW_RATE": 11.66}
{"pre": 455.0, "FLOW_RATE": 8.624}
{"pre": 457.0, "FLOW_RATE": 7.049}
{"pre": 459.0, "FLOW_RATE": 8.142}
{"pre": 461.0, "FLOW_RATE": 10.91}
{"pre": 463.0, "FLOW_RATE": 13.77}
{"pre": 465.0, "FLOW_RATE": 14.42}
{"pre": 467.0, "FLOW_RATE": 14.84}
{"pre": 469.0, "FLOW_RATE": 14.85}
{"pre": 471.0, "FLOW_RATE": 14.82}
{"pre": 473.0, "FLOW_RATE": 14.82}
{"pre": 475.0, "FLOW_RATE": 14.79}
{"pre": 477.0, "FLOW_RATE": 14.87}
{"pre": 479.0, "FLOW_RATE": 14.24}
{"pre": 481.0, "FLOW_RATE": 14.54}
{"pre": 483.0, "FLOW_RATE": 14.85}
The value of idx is 0.83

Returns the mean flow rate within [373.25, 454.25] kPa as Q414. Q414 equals 14.4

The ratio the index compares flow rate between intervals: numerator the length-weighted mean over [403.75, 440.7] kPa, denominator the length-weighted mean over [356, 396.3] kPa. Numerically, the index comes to 1.3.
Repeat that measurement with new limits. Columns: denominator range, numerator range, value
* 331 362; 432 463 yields 0.87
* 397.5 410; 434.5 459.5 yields 0.74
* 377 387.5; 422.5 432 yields 1.31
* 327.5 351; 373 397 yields 0.77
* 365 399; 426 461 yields 1.08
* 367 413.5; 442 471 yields 0.92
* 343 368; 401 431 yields 1.12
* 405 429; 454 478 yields 0.75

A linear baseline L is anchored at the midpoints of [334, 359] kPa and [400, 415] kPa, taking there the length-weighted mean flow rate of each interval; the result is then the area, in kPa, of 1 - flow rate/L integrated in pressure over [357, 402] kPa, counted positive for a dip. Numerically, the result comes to 8.88 kPa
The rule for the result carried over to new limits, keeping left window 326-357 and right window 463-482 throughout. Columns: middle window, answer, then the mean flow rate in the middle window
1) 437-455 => 0.8 kPa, 14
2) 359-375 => -0.6 kPa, 15.2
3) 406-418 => -2.6 kPa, 17.8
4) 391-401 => 1.6 kPa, 12.3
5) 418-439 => -1.1 kPa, 15.4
